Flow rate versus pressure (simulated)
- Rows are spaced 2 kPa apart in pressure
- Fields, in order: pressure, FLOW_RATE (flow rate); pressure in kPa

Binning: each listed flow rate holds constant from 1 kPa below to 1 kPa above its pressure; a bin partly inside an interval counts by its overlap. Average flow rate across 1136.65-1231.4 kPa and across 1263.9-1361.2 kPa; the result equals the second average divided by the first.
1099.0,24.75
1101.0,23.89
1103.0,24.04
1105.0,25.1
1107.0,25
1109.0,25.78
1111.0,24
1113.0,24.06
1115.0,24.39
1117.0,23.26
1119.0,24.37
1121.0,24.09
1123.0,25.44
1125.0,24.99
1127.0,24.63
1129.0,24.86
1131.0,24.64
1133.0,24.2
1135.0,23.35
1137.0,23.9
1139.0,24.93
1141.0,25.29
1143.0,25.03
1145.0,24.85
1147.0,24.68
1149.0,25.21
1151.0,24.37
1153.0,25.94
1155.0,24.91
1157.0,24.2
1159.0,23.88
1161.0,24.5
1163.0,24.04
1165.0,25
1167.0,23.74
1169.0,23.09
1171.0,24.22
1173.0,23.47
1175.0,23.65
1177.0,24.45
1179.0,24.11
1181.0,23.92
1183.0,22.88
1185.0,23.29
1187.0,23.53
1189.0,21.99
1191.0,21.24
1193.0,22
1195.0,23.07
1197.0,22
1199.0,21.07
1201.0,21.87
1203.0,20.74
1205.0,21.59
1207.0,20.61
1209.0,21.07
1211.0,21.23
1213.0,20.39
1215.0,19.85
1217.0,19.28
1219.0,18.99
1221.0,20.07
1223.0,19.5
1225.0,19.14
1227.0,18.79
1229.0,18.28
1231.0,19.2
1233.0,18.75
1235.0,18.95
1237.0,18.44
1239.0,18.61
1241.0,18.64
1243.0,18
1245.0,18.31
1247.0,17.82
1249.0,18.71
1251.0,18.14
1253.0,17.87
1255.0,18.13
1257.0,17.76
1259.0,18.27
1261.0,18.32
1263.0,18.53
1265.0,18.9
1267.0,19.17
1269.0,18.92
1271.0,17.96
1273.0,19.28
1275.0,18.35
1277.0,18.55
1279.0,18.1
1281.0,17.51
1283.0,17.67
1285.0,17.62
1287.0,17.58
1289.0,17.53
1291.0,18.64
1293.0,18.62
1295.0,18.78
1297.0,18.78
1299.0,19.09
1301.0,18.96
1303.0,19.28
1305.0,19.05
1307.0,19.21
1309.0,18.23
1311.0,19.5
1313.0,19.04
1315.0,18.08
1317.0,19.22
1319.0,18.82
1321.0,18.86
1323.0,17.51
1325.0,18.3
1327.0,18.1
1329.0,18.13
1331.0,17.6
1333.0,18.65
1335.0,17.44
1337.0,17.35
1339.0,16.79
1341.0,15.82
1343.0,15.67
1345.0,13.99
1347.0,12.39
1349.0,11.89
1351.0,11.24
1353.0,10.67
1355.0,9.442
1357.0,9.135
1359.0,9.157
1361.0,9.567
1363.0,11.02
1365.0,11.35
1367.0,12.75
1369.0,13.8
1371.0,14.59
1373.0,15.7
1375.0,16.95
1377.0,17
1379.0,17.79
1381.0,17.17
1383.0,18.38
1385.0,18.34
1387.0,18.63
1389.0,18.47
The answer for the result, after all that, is 0.75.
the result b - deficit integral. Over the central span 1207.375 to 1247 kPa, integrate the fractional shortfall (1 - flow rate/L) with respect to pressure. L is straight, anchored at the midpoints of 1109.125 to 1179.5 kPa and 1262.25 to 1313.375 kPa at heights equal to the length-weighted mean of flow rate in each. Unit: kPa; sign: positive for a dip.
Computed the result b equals 3.4 kPa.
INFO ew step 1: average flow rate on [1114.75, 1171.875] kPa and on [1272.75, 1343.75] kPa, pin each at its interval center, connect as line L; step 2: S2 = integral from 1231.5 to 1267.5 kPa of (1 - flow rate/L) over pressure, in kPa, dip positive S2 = 3.6 kPa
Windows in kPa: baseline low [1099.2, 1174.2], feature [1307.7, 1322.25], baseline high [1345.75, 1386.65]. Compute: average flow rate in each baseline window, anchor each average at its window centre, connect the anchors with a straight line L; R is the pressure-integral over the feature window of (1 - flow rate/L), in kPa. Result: -2.6 kPa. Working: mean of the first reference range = 24.5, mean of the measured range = 18.8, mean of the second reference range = 13.5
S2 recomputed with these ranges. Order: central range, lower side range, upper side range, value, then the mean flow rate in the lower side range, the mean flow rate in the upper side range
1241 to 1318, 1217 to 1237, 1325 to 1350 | -3.4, 19.1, 16.2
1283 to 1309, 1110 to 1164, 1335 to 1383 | -2.8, 24.5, 13.7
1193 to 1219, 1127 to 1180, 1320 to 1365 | 0.7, 24.4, 14.4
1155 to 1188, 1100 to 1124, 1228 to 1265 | -3.2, 24.5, 18.4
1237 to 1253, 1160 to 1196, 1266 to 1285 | 1.3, 23.5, 18.3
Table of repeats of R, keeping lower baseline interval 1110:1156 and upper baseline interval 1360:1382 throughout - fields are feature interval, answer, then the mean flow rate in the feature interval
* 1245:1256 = 0.77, 18.2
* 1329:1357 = 2.04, 14.5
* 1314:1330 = -1.88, 18.4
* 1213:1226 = 0.82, 19.5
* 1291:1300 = -0.62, 18.8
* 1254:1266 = 0.50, 18.3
